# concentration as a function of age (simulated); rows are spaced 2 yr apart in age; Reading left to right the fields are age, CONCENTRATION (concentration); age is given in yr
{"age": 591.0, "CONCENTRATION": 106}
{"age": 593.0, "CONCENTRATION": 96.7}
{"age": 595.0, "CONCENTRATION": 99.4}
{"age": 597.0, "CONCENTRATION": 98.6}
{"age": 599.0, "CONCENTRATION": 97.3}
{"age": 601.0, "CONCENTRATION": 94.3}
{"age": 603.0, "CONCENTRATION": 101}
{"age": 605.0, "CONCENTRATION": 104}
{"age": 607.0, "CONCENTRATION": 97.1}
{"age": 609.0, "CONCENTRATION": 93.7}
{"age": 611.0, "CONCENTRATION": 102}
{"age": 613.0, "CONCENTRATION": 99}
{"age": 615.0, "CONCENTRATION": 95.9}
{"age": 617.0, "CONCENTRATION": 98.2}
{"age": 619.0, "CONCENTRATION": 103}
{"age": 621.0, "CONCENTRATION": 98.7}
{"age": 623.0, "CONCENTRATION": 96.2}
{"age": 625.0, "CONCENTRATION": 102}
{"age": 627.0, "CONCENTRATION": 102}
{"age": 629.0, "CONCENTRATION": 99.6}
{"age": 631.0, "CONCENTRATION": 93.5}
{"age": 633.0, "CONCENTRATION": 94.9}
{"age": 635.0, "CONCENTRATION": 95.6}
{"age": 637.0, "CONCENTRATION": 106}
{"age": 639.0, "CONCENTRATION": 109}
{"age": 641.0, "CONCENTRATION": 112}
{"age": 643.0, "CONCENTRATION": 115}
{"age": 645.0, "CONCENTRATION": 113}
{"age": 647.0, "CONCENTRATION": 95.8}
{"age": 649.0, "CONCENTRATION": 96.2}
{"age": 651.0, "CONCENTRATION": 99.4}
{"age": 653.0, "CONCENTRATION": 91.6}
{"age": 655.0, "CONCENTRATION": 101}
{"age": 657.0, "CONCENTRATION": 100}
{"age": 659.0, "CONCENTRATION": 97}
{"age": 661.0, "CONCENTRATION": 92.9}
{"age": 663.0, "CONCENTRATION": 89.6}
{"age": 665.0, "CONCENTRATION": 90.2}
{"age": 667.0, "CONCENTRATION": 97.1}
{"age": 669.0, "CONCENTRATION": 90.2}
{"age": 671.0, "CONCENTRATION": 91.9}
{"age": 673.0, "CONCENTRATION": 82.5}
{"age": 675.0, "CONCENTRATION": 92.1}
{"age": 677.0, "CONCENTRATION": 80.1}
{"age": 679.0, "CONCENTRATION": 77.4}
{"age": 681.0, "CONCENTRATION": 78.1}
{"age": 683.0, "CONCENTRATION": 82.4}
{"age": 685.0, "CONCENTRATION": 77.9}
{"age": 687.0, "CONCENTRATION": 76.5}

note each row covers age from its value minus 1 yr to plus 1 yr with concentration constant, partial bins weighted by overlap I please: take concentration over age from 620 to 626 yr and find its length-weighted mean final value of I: 99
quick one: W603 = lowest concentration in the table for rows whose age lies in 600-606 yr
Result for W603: 94.3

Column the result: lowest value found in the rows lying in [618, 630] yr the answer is 96.2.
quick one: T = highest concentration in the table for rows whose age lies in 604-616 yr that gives 104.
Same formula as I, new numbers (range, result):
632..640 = 101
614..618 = 97.1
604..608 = 101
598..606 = 99.2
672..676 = 87.3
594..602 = 97.4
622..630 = 99.9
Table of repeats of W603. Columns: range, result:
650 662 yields 91.6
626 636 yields 93.5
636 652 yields 95.8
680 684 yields 78.1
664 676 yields 82.5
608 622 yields 93.7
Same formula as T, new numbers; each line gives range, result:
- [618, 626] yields 103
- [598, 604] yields 101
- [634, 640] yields 109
